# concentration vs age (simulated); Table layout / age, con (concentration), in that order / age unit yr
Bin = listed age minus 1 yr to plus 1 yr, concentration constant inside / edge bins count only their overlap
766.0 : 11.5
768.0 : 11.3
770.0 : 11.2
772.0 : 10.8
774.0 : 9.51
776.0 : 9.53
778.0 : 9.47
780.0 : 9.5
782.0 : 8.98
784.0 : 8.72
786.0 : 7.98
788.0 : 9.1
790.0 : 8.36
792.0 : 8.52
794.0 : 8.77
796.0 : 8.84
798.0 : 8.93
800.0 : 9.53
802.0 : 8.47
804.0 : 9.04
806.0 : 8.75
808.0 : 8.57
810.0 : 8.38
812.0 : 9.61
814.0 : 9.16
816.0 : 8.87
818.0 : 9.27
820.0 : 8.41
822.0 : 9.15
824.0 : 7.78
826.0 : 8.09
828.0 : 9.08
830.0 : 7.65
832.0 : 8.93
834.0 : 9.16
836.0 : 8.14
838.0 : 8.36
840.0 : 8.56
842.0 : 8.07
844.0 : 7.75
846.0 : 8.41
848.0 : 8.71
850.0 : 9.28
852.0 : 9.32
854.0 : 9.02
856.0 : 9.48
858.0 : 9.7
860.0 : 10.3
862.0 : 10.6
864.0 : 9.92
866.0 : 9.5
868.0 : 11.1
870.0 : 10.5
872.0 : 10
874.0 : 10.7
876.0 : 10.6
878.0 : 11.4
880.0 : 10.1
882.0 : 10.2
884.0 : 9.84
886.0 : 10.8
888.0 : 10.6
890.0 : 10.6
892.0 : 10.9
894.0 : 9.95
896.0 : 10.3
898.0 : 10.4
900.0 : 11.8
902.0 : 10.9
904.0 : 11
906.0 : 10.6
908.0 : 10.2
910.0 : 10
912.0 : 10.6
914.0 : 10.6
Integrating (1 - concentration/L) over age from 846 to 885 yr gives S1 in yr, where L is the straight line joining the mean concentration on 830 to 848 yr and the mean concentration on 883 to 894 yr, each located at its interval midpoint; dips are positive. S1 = -1.9 yr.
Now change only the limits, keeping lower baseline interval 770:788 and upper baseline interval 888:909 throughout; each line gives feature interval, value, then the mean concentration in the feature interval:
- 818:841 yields 3.28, 8.52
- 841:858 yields 2.24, 8.81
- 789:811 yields 2.02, 8.74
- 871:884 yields -0.01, 10.4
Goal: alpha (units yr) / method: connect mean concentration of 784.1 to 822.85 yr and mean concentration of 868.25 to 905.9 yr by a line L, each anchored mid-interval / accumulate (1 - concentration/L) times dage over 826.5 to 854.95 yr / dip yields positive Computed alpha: 3.0 yr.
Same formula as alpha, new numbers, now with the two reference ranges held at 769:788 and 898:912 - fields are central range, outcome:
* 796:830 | 3.6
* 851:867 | 0.8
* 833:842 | 1.4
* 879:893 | 0.1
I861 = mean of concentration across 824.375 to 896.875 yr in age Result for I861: 9.58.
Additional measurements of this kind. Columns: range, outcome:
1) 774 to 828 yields 8.85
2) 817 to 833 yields 8.54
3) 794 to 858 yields 8.75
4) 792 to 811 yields 8.79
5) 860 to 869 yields 10.3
